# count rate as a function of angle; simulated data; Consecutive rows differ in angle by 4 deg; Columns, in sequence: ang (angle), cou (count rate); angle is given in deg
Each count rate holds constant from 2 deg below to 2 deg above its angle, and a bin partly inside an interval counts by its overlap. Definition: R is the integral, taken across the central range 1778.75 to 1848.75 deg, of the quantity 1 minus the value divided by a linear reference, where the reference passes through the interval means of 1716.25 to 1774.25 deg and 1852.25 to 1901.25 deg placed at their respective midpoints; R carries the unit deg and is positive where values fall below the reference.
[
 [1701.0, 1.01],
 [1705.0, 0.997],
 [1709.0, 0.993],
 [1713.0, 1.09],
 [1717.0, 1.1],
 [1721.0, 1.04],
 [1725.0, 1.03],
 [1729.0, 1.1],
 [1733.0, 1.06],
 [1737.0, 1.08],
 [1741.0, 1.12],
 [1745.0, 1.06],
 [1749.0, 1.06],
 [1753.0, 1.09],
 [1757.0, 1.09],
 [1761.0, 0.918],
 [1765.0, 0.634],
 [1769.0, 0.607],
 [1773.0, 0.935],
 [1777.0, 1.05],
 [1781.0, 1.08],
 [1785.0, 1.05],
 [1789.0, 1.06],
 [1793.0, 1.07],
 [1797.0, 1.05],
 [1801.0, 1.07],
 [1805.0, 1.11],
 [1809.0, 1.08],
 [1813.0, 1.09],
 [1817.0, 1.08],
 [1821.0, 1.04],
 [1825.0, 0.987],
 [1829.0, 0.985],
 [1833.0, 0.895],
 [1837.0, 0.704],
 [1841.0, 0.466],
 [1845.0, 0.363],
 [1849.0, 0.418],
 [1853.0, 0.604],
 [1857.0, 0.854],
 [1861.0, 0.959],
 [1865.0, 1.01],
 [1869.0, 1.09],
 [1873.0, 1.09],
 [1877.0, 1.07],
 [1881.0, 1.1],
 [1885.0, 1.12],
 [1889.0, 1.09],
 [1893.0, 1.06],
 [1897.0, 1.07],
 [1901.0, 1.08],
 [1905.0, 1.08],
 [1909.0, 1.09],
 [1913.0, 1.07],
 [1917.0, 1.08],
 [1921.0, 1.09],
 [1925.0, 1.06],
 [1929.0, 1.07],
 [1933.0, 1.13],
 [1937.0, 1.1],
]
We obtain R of 4.82 deg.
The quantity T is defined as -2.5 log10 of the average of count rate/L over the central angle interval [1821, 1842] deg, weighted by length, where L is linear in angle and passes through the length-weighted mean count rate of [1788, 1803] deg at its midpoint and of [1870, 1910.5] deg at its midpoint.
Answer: 0.256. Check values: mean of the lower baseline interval 1.06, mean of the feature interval 0.846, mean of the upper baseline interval 1.09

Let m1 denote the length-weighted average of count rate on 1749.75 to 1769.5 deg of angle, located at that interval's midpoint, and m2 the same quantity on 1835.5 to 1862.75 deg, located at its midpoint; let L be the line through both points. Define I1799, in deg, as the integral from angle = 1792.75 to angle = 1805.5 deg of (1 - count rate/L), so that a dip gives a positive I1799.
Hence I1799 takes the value -4.86 deg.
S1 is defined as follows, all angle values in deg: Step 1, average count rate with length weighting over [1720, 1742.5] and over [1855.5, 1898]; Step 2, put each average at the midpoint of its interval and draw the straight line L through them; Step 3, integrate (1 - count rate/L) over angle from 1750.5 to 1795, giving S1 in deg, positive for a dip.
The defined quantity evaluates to 4.26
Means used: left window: 1.07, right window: 1.05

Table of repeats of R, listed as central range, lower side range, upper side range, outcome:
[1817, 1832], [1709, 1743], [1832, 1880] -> -2.46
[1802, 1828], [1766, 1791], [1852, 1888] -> -2.43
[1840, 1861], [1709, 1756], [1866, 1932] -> 9.63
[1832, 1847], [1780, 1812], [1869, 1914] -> 6.81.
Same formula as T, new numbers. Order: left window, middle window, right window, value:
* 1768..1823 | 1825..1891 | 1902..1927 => 0.22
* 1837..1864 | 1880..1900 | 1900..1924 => -0.18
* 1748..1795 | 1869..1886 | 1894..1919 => -0.04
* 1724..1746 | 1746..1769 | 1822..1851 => 0.07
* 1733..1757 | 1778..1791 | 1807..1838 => -0.03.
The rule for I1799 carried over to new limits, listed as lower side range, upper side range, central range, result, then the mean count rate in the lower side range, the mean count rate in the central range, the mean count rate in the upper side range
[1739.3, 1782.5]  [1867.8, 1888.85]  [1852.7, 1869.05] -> 2.5 deg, 0.965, 0.912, 1.09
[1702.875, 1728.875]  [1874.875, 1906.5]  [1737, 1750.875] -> -0.4 deg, 1.05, 1.08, 1.08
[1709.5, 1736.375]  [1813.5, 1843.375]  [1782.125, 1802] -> -2.4 deg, 1.07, 1.06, 0.884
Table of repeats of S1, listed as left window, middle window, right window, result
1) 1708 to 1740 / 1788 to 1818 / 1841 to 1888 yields -3.9 deg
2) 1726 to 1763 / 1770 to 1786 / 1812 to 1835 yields 0.6 deg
